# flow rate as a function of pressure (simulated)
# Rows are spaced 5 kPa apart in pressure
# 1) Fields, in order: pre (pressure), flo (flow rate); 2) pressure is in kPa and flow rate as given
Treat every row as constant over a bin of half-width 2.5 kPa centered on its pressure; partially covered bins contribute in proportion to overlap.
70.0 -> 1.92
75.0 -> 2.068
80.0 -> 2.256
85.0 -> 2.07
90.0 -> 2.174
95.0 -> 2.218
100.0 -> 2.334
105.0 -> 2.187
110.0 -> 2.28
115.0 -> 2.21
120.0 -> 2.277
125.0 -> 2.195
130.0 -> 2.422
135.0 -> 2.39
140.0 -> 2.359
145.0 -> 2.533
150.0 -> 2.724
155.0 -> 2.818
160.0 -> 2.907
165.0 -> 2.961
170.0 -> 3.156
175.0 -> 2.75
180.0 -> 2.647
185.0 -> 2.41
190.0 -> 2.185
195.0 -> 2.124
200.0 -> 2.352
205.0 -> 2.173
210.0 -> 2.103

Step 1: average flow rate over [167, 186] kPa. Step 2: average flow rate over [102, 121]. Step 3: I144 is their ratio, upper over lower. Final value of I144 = 1.2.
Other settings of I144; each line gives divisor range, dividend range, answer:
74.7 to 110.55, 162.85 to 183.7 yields 1.29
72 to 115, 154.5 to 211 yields 1.16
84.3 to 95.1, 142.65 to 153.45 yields 1.23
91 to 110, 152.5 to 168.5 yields 1.30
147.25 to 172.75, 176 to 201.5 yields 0.81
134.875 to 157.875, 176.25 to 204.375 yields 0.91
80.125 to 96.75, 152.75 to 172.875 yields 1.37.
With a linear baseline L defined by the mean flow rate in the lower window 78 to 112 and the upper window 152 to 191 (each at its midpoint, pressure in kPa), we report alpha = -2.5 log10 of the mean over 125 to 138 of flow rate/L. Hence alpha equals 0.048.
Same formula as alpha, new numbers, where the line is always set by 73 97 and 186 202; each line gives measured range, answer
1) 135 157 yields -0.172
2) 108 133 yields -0.047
